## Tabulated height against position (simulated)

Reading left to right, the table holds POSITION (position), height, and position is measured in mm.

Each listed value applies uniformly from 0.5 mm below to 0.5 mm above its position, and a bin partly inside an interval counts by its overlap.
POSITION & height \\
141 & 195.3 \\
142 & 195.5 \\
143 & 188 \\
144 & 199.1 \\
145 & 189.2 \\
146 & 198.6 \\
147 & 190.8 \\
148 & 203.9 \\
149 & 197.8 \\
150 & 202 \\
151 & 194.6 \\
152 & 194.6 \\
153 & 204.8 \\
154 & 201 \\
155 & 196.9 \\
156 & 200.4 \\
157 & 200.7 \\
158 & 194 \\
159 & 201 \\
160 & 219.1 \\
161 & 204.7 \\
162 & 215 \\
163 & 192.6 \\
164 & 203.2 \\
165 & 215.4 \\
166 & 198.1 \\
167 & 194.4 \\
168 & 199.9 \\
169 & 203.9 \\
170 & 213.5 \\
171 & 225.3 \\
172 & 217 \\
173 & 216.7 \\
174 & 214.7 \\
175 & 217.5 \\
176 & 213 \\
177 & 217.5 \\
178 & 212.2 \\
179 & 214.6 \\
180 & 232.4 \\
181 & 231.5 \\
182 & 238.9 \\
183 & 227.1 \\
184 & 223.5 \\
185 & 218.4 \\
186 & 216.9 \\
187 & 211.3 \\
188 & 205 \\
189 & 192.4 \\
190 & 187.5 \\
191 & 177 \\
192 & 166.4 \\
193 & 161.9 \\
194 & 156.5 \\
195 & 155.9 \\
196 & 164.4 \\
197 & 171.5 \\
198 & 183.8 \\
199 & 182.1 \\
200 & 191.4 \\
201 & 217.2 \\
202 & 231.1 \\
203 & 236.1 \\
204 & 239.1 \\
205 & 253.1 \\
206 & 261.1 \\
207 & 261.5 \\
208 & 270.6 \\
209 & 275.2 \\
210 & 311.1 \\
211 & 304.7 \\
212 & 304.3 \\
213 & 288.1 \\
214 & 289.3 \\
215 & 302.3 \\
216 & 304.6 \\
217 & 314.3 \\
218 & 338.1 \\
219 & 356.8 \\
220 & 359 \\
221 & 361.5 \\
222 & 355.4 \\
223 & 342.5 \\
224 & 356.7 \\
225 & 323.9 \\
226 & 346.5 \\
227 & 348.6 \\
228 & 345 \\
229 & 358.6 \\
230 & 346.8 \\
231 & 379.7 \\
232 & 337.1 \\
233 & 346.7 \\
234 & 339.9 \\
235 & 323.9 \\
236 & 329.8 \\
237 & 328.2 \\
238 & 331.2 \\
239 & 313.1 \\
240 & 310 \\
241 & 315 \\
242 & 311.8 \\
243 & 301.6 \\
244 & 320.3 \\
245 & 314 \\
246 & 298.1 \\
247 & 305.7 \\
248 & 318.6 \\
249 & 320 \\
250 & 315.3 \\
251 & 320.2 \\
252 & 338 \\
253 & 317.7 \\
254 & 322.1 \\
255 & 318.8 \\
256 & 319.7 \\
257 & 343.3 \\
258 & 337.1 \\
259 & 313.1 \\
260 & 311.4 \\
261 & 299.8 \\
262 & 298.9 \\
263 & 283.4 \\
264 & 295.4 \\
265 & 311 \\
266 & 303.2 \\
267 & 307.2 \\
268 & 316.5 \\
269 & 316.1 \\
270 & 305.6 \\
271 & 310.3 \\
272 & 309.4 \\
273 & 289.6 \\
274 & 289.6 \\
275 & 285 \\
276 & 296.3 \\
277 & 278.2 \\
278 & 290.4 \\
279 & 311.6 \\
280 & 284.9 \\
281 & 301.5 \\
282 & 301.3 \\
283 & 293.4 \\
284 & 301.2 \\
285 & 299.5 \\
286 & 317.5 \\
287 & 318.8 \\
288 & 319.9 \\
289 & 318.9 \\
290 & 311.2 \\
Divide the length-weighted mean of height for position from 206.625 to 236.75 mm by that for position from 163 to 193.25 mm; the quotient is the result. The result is 1.6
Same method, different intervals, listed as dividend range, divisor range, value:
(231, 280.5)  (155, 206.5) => 1.52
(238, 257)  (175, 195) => 1.55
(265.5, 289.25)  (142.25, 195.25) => 1.49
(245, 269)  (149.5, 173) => 1.54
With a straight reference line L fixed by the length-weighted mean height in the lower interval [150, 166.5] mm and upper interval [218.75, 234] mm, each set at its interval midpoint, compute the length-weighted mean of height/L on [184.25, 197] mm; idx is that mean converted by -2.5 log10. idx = 0.42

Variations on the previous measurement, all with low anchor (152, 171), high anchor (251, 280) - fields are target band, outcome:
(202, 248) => -0.182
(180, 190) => 0.046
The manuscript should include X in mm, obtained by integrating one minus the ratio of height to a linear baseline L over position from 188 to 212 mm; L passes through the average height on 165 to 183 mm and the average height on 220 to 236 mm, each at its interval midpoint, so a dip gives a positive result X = 5.5 mm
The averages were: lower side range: 216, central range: 217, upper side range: 347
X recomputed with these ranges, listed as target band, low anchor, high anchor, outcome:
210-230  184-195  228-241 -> -2.9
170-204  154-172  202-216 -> 5.0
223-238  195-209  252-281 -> -5.0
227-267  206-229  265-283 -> -1.5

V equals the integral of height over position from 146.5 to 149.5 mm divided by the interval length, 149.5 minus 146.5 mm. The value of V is 198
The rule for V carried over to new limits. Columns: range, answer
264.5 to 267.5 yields 307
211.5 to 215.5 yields 296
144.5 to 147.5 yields 193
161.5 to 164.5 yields 204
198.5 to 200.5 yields 187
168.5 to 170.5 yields 209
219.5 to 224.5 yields 355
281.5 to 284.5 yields 299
